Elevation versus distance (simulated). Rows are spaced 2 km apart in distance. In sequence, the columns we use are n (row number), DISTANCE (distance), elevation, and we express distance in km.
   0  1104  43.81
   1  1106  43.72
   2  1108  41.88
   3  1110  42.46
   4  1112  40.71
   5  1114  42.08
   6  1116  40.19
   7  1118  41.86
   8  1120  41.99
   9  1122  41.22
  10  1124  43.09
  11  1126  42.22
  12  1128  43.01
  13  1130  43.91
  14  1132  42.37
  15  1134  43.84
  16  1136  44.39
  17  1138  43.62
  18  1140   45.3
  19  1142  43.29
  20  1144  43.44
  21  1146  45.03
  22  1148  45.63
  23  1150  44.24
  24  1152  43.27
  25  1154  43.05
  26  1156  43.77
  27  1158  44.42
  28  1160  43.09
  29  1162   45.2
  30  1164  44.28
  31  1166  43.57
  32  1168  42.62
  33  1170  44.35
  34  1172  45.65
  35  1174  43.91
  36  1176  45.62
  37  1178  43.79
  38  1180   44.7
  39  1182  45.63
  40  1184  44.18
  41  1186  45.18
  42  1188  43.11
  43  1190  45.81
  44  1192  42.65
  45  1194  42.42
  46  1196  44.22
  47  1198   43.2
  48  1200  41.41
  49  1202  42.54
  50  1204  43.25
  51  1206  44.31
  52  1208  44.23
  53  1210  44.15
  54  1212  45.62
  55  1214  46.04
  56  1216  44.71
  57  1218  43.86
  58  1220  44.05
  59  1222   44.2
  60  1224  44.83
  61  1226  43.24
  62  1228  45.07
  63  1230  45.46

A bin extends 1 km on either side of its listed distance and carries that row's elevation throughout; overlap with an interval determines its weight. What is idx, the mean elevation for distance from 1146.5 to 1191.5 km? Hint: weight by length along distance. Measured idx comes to 44.3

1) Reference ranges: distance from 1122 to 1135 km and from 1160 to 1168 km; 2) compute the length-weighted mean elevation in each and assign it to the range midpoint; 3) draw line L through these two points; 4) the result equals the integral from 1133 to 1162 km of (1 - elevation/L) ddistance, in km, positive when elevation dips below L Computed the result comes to -0.4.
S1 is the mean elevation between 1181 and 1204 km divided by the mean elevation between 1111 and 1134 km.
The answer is 1.0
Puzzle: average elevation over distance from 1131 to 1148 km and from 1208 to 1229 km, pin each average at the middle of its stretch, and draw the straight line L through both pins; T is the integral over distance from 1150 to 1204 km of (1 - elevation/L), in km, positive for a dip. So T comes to 0.4 km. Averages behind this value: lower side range 44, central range 43.9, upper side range 44.6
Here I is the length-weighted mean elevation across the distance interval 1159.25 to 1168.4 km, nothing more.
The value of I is 43.8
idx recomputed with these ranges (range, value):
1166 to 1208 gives 43.9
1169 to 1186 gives 44.8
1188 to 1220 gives 43.9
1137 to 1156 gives 44.1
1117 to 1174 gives 43.6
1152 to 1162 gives 43.7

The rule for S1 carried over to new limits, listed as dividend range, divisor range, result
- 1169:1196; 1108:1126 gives 1.06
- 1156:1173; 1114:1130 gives 1.05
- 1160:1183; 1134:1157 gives 1.01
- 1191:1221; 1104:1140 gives 1.03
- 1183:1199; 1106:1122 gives 1.05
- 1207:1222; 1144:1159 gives 1.01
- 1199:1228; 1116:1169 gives 1.01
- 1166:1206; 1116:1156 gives 1.01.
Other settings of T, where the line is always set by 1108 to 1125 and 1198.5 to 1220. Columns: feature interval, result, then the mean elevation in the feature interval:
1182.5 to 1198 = -0.15 km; 43.9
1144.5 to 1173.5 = -0.94 km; 44.1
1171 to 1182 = -0.41 km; 44.8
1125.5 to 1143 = -0.60 km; 43.6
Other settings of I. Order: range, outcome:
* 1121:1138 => 43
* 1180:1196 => 44.2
